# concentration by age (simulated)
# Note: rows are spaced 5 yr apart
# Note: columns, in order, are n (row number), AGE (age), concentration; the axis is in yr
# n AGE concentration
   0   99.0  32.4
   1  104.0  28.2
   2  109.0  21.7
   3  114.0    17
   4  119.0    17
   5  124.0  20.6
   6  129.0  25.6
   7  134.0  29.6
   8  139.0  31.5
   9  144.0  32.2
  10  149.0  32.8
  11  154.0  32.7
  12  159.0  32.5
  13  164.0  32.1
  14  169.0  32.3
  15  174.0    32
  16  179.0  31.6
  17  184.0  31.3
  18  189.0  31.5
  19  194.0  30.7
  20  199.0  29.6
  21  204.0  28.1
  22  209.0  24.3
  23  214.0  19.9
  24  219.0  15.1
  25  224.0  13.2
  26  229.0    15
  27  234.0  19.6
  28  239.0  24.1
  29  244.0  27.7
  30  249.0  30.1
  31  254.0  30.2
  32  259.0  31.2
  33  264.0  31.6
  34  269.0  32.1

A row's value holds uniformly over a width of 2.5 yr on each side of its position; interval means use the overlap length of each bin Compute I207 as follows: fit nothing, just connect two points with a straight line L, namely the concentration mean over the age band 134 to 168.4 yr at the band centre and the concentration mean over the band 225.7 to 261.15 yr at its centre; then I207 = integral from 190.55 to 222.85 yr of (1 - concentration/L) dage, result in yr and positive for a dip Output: 4.3 yr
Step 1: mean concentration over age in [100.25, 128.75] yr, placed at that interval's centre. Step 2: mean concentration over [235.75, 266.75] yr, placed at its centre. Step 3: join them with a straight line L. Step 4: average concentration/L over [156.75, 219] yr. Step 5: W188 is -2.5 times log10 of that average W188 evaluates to -0.14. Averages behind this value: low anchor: 21.8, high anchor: 28.9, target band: 29.1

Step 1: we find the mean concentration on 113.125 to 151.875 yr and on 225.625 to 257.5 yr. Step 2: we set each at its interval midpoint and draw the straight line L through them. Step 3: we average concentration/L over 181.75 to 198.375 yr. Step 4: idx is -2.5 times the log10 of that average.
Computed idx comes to -0.22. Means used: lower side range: 26.2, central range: 31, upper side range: 24.4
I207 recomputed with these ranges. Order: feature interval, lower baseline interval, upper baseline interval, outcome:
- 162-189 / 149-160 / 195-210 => -1.1 yr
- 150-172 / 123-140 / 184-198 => -2.6 yr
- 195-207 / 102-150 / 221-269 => -1.8 yr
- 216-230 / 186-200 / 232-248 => 6.4 yr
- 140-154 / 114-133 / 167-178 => -3.2 yr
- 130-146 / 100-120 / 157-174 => -1.9 yr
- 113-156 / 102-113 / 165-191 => 0.4 yr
